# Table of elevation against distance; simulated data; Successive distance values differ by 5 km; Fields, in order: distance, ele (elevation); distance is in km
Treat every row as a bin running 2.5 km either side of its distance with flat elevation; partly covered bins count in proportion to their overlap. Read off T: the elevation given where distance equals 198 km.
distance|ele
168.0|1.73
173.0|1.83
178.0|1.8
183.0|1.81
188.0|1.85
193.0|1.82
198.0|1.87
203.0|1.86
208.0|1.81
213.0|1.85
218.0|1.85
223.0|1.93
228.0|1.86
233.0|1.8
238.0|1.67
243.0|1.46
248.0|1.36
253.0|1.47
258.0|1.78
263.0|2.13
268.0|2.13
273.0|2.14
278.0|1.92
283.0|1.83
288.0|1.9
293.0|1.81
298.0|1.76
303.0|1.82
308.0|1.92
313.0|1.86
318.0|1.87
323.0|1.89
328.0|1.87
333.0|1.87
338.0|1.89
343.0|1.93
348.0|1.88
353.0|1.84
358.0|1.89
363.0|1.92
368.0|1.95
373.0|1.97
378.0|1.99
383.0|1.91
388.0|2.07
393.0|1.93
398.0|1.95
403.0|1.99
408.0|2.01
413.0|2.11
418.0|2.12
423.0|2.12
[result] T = 1.87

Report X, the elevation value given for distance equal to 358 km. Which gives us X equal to 1.89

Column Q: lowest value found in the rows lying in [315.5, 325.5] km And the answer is 1.87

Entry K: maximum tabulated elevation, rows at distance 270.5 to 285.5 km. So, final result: 2.14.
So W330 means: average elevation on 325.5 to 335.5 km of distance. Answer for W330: 1.87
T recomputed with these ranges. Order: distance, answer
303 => 1.82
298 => 1.76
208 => 1.81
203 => 1.86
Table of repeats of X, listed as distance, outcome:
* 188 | 1.85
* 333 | 1.87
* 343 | 1.93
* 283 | 1.83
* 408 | 2.01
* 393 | 1.93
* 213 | 1.85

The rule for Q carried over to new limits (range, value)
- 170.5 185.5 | 1.8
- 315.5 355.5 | 1.84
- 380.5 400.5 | 1.91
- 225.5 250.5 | 1.36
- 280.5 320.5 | 1.76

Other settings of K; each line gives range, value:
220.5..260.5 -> 1.93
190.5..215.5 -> 1.87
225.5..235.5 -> 1.86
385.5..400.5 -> 2.07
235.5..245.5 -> 1.67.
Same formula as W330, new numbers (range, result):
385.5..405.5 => 1.99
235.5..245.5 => 1.56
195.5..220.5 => 1.85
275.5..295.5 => 1.86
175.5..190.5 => 1.82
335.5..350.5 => 1.9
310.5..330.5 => 1.87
